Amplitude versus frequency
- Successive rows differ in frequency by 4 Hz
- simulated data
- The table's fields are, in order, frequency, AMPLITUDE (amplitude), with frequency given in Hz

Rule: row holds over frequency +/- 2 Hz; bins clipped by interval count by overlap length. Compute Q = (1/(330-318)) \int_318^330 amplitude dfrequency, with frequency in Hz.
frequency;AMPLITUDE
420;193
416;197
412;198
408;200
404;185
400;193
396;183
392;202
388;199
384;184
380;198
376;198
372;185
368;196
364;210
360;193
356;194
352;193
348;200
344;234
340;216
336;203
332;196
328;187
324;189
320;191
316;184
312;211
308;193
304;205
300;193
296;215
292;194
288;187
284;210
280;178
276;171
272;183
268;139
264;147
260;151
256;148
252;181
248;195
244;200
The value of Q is 189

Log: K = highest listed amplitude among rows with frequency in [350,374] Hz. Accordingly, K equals 210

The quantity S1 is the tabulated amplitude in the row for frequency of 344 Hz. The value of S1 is 234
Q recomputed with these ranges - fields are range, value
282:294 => 197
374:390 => 195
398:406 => 189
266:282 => 168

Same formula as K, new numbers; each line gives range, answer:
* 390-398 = 202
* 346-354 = 200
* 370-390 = 199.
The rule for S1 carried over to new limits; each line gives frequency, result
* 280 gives 178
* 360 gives 193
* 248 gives 195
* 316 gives 184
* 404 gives 185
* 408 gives 200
